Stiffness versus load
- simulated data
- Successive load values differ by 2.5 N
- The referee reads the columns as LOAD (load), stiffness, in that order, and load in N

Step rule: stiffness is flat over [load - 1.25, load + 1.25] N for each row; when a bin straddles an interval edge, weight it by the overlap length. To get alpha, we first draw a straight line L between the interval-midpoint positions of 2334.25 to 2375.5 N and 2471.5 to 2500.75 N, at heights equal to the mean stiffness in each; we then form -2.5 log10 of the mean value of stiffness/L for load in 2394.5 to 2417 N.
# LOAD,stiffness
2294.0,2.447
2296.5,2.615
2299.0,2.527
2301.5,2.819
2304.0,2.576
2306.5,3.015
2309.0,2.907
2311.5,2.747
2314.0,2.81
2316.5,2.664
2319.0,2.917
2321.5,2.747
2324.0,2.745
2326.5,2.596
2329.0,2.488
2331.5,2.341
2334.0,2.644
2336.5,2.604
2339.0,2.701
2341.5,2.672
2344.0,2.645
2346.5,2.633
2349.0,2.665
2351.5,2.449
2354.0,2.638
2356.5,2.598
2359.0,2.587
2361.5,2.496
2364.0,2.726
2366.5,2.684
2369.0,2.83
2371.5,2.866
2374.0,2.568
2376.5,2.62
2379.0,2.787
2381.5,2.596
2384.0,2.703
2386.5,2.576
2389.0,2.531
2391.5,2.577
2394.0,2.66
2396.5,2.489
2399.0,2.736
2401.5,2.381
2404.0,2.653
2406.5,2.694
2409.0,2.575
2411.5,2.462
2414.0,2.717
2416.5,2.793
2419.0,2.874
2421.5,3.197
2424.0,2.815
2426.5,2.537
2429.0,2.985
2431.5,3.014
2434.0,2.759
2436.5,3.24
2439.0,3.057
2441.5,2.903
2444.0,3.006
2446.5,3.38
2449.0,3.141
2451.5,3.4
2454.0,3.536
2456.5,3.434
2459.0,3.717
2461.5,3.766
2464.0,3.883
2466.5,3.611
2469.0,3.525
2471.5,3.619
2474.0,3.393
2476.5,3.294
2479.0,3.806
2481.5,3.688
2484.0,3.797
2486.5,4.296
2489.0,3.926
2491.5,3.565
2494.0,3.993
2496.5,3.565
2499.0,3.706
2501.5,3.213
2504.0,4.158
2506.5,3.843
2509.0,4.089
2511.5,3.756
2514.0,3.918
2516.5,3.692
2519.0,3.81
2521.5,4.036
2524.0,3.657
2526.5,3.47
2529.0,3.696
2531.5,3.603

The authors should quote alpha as 0.17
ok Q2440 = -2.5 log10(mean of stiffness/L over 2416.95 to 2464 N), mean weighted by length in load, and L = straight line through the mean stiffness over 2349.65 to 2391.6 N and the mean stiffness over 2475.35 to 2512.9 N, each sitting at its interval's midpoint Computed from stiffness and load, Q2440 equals 0.04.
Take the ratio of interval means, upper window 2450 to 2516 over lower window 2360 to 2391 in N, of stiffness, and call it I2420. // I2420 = 1.4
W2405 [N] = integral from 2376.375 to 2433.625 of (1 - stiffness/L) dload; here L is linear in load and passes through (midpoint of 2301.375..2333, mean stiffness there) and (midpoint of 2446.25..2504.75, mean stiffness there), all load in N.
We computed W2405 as 9.5 N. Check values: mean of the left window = 2.72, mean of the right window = 3.64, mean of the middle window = 2.7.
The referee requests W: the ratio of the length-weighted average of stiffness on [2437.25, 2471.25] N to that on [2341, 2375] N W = 1.29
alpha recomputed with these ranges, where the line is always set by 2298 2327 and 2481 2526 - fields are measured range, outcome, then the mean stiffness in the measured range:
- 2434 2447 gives 0.13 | 3.07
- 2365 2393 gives 0.17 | 2.67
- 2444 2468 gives 0.01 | 3.51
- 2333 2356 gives 0.12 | 2.63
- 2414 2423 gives 0.15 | 2.92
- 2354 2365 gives 0.16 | 2.6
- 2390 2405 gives 0.24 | 2.58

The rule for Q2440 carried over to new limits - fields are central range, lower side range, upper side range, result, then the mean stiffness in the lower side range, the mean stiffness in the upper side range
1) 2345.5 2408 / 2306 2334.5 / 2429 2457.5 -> 0.11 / 2.71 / 3.16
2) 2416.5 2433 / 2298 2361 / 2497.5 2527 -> 0.13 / 2.67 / 3.79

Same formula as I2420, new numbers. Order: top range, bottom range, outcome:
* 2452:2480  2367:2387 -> 1.33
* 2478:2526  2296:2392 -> 1.43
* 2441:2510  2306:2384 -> 1.35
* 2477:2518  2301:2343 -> 1.41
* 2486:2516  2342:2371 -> 1.45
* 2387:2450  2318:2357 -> 1.07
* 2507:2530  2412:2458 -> 1.25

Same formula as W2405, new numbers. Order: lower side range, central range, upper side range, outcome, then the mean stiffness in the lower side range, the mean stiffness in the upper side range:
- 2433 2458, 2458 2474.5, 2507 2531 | -1.4 N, 3.2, 3.79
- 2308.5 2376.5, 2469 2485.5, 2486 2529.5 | -0.1 N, 2.66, 3.79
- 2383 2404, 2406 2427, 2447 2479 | 1.1 N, 2.58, 3.53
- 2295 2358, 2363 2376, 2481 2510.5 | 1.0 N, 2.67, 3.82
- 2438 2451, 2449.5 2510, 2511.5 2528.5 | -4.9 N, 3.12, 3.76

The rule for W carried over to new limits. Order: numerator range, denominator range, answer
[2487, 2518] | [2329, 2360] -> 1.46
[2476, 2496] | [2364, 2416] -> 1.44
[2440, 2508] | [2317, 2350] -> 1.36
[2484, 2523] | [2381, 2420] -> 1.46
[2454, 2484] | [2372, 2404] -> 1.39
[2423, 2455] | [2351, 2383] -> 1.15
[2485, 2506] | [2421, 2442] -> 1.29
